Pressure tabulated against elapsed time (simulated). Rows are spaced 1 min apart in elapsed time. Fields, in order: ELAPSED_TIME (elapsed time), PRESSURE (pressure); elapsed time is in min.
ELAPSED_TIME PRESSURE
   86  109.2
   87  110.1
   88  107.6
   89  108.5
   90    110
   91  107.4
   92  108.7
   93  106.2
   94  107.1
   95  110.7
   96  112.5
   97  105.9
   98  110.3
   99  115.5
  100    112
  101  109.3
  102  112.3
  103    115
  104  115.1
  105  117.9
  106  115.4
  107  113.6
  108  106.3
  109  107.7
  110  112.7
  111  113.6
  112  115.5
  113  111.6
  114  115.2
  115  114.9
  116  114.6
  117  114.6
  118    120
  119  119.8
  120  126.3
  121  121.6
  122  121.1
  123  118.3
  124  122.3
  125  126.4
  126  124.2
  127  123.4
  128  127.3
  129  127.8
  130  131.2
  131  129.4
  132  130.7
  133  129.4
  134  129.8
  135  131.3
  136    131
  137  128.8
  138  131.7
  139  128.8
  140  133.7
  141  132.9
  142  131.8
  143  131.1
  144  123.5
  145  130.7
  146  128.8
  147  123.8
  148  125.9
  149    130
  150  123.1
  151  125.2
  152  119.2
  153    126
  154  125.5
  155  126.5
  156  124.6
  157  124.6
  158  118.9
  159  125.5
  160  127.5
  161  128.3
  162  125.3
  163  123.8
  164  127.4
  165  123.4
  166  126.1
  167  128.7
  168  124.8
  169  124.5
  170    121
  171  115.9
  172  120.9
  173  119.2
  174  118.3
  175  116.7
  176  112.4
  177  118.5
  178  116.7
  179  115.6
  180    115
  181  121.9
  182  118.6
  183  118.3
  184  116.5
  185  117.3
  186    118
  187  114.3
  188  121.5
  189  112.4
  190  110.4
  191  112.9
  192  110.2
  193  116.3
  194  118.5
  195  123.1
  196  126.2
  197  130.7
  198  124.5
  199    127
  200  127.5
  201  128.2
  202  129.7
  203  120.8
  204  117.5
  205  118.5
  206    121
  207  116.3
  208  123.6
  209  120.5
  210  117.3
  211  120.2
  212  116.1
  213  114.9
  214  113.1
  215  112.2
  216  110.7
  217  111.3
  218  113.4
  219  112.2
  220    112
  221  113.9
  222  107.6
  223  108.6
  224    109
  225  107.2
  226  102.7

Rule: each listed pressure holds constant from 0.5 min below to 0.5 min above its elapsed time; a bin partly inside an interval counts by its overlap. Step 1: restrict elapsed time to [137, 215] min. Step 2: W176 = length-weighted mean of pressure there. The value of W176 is 122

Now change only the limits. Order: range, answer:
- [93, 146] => 120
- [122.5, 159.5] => 127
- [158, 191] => 120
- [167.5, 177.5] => 119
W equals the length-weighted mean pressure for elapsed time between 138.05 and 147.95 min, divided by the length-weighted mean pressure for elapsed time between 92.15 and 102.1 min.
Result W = 1.2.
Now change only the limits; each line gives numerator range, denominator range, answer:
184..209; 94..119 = 1.06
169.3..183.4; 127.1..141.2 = 0.91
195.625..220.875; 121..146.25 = 0.93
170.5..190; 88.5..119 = 1.04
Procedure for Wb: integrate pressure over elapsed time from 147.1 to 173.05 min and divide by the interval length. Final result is 124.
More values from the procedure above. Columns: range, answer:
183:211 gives 120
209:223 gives 114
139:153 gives 128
